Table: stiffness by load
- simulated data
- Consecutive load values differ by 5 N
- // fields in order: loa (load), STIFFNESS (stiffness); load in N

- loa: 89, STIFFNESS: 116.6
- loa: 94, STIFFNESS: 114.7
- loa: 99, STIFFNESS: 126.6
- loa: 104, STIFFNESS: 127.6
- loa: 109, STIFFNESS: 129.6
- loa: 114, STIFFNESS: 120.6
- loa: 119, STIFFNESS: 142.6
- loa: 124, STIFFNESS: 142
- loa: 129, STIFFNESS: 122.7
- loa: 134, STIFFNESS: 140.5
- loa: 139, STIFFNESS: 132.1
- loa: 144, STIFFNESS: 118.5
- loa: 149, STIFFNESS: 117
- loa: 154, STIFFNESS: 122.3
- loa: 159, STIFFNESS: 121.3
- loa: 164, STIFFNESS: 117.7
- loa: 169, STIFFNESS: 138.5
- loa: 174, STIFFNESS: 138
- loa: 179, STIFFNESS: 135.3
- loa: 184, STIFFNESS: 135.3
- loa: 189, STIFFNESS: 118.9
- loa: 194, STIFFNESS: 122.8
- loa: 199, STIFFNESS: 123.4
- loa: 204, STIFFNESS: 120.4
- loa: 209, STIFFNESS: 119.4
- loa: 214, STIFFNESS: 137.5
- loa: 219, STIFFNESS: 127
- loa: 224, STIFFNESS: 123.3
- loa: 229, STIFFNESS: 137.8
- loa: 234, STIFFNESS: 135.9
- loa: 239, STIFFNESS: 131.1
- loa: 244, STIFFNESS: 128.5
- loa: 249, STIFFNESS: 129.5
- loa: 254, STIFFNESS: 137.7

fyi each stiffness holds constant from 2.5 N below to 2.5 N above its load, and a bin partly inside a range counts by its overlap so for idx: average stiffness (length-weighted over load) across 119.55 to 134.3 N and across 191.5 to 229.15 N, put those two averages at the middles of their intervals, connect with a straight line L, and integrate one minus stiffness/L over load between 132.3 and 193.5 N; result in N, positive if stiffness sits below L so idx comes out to 1.6 N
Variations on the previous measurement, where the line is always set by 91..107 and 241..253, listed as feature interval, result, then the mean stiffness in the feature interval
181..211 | 1.0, 124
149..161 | 0.5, 121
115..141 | -2.3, 135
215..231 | -0.1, 130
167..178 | -1.0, 138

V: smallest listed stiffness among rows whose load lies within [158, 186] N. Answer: 117.7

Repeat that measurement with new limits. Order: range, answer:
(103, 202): 117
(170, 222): 118.9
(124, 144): 118.5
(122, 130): 122.7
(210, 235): 123.3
